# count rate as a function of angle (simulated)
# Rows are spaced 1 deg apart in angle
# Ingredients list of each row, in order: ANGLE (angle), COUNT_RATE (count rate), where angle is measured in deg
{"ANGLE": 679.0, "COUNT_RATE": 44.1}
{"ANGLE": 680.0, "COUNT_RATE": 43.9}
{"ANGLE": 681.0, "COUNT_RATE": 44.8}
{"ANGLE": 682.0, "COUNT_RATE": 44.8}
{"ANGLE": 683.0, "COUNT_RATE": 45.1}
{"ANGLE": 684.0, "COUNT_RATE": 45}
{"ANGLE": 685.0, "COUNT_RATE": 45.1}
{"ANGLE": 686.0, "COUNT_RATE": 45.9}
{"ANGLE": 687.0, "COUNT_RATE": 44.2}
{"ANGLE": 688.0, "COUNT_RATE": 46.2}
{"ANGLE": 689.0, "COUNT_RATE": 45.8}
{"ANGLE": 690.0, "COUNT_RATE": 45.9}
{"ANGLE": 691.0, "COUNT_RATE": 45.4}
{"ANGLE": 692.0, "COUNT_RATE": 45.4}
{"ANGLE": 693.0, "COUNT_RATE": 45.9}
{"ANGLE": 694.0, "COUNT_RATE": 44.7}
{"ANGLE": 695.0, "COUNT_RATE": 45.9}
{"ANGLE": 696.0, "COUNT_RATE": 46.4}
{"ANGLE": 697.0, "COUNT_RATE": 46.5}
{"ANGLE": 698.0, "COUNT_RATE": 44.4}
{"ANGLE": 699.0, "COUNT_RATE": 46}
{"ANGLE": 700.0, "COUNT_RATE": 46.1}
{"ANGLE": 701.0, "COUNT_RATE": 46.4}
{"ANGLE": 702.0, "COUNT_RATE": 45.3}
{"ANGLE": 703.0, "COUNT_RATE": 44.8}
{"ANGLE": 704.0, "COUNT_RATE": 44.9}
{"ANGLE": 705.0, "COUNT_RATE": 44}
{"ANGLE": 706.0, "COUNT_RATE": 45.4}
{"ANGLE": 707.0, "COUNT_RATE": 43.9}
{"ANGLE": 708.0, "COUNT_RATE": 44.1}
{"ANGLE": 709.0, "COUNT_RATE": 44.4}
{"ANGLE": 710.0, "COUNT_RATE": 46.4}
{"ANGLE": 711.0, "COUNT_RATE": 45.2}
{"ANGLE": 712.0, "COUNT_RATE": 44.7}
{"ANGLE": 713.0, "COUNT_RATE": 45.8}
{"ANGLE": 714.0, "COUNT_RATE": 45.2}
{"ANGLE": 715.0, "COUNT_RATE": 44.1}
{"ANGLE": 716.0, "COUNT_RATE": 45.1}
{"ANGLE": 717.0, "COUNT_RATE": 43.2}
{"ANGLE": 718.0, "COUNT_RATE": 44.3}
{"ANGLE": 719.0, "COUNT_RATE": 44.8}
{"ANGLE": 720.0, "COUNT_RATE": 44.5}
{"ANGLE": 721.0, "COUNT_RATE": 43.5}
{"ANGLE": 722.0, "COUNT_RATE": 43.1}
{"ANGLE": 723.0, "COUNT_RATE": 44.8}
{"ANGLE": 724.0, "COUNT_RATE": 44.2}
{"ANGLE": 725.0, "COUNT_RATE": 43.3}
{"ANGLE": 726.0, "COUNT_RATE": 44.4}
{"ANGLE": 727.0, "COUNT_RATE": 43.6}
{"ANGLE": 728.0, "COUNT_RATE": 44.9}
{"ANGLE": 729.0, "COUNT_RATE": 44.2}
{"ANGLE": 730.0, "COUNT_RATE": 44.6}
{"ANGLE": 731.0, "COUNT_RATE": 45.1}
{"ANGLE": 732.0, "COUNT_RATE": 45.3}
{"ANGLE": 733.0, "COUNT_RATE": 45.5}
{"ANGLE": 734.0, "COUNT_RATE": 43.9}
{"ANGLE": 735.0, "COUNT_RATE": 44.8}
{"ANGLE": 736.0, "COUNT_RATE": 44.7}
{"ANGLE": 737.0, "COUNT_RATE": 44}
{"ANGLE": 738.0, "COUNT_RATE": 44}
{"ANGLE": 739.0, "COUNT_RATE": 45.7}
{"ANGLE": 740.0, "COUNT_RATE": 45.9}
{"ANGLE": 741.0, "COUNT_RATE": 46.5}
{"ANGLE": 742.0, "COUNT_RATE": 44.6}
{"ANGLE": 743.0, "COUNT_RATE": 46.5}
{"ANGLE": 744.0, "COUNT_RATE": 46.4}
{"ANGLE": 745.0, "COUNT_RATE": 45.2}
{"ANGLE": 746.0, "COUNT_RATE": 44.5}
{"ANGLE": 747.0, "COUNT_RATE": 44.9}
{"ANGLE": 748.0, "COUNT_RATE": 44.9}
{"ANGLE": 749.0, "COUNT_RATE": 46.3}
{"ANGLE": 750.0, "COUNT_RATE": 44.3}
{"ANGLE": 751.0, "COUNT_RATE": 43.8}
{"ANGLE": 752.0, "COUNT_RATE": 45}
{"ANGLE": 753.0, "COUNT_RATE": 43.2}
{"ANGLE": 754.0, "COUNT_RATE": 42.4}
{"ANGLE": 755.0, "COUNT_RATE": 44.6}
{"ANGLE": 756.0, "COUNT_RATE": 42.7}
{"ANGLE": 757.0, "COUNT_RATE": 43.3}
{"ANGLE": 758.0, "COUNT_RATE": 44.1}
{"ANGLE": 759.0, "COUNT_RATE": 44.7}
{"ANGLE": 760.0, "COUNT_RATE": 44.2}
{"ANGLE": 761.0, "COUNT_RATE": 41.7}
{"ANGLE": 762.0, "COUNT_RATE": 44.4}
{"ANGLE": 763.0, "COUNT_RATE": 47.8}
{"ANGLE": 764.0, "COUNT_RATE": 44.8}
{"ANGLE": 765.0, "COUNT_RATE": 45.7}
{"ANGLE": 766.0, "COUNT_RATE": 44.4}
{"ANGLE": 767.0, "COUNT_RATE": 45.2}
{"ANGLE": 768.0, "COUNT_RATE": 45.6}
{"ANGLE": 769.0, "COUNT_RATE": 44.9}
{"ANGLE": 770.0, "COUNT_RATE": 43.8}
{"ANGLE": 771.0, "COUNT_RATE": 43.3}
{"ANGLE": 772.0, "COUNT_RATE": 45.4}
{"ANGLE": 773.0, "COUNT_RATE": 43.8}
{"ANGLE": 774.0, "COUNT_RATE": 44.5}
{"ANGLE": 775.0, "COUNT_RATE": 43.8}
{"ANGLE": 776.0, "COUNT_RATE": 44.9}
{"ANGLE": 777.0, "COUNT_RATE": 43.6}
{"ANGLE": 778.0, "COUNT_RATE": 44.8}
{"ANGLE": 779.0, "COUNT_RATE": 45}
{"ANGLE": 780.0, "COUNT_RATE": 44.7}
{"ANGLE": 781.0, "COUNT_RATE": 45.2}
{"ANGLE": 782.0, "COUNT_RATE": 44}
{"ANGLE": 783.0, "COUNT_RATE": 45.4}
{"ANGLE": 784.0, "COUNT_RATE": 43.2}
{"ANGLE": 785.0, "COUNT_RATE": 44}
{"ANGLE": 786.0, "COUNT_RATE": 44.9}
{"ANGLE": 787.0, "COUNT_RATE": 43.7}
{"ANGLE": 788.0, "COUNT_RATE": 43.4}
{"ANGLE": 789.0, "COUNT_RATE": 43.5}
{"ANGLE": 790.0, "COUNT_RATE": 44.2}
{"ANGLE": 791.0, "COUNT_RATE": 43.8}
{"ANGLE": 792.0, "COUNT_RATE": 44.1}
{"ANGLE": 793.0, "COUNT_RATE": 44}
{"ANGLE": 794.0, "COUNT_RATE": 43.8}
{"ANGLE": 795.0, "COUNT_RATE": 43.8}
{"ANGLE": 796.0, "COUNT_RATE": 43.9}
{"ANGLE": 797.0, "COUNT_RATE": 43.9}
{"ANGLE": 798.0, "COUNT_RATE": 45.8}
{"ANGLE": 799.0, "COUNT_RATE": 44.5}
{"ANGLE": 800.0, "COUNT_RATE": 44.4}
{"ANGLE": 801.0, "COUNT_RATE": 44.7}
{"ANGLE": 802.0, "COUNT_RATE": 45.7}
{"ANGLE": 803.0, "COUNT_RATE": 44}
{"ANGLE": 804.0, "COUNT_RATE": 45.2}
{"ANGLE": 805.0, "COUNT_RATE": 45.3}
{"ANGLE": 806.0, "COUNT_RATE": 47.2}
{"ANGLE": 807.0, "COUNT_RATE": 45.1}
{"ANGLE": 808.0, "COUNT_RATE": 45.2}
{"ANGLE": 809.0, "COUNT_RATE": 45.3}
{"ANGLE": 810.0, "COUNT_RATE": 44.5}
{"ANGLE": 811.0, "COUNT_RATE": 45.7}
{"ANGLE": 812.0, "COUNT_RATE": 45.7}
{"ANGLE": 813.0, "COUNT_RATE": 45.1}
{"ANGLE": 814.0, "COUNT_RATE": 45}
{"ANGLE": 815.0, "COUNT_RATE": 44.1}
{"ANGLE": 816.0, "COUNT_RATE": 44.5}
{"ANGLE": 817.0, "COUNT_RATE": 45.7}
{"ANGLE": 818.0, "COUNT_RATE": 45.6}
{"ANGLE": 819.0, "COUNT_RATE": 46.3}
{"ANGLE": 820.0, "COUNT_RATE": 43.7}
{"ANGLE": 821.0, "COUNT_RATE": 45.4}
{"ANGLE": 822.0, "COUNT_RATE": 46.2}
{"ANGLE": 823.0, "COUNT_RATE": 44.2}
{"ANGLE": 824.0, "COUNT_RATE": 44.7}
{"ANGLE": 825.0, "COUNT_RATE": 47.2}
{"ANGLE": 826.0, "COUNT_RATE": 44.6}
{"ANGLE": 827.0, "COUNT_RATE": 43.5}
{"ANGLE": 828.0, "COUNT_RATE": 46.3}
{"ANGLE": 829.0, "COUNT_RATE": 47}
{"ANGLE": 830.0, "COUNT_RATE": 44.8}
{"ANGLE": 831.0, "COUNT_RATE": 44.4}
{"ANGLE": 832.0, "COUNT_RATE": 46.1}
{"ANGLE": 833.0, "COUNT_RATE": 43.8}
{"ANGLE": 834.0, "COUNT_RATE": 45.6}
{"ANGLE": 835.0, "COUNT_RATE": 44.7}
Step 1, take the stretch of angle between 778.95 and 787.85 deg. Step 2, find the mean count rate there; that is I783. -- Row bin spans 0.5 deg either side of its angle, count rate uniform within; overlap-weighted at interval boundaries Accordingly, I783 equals 44.4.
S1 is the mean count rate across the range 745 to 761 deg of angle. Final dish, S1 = 44.1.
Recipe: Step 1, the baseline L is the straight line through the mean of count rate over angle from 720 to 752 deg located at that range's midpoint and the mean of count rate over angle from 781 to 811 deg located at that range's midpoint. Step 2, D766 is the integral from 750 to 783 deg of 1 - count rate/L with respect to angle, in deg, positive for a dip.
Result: 0.2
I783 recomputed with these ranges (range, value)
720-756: 44.6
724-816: 44.6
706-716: 44.9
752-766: 44.2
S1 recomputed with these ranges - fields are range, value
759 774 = 44.6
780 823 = 44.7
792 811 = 44.8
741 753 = 45.1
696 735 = 44.8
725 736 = 44.6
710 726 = 44.5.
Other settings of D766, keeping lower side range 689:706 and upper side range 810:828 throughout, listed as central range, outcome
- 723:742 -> 0.3 deg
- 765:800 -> 0.7 deg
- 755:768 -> 0.2 deg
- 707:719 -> 0.2 deg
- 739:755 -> 0.1 deg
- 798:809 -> 0.0 deg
